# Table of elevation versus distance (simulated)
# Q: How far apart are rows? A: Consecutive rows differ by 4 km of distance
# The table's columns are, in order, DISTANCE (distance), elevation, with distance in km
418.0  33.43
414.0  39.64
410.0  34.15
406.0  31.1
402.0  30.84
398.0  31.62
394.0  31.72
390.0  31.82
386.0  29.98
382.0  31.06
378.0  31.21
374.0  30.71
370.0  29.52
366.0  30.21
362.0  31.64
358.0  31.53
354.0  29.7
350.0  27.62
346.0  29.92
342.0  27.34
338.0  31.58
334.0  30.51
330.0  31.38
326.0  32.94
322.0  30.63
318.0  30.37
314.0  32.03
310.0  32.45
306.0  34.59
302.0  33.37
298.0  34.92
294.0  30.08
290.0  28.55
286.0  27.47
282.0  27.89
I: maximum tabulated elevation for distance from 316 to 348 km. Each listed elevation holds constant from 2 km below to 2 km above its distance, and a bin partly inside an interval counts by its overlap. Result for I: 32.94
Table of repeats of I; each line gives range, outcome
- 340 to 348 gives 29.92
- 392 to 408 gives 31.72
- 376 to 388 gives 31.21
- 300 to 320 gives 34.59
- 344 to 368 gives 31.64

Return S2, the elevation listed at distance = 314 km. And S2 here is 32.03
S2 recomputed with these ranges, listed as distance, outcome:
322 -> 30.63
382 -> 31.06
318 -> 30.37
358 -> 31.53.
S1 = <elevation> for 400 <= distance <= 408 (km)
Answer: 31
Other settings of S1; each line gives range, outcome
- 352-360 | 30.6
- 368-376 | 30.1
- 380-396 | 31.1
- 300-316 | 33.1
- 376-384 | 31.1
